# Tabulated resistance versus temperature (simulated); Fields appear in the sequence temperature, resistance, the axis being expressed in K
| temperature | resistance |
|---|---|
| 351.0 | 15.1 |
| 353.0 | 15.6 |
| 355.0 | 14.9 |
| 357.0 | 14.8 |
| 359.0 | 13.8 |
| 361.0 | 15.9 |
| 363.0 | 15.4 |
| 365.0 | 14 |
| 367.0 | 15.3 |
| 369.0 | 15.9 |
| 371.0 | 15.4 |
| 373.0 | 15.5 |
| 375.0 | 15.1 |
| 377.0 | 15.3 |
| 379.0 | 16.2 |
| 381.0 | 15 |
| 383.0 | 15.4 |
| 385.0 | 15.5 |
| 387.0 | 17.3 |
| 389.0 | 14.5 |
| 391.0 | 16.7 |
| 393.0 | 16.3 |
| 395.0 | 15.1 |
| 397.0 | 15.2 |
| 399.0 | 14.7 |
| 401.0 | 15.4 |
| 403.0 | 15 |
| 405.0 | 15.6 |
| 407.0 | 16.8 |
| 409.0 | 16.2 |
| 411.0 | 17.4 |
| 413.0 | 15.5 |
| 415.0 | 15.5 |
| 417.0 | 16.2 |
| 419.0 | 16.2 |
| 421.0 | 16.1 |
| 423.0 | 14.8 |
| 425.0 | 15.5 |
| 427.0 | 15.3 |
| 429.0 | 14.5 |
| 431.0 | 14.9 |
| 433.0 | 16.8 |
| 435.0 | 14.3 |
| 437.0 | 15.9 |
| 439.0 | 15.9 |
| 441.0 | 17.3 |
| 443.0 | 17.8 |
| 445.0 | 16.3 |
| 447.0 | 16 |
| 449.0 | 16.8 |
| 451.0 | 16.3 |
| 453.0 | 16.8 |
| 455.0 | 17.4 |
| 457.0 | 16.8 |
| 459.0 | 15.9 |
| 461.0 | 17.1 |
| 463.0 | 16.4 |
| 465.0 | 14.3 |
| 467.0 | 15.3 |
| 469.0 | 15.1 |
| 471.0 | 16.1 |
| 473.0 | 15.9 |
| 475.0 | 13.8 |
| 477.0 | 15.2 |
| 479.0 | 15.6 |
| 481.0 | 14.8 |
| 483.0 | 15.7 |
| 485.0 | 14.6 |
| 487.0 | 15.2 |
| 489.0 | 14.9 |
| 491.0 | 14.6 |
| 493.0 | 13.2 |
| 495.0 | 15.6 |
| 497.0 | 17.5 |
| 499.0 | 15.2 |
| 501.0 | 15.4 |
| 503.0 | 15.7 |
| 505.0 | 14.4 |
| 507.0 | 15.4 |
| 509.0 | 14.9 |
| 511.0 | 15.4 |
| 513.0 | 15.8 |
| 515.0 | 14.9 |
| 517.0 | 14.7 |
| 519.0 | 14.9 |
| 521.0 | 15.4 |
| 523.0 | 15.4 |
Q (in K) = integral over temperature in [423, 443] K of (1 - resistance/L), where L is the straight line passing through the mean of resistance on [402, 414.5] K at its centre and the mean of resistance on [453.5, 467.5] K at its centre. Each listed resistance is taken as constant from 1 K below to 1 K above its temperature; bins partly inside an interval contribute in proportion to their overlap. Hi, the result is 0.6 K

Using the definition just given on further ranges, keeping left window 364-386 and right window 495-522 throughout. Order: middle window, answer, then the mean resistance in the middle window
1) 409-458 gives -2.4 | 16.1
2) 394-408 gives -0.1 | 15.4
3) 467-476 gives 0.1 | 15.2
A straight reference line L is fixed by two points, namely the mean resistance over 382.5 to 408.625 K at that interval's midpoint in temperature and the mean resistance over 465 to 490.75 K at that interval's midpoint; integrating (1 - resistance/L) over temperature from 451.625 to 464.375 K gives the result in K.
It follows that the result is -1.2 K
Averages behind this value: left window 15.7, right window 15.1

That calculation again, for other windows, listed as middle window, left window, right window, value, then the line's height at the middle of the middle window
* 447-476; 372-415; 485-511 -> -1.2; 15.3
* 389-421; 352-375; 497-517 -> -1.3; 15.2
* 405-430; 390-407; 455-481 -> -0.4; 15.6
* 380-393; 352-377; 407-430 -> -0.3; 15.4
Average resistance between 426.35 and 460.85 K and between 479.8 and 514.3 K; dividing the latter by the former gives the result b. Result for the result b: 0.94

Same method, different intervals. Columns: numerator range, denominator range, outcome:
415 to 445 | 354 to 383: 1.04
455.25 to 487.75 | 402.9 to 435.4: 0.99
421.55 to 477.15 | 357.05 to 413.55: 1.02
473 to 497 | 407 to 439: 0.95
